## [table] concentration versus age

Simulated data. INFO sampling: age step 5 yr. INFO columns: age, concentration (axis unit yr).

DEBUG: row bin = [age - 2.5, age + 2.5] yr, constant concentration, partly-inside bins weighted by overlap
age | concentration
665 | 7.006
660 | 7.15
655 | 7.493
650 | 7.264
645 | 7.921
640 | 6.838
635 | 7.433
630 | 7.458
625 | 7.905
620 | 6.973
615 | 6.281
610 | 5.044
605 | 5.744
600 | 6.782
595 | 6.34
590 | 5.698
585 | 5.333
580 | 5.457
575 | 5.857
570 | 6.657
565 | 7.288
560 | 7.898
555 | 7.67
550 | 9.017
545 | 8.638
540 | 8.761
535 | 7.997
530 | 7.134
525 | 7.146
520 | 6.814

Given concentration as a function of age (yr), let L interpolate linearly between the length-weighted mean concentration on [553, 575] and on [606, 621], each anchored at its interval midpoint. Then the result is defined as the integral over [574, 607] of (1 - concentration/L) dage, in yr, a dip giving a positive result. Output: 3.2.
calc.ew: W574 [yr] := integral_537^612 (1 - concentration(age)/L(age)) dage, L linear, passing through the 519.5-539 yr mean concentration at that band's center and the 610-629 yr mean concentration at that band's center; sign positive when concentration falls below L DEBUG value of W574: 3.3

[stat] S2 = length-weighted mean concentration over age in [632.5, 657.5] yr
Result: 7.39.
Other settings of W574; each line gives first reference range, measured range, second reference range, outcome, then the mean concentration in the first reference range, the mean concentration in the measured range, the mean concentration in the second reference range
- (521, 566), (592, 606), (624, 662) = 2.4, 7.93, 6.33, 7.42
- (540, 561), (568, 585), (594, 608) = 3.3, 8.39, 5.87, 6.24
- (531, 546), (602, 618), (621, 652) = 4.0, 8.31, 5.76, 7.45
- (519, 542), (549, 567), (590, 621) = -2.1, 7.59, 7.9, 6.12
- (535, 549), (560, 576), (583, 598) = 0.6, 8.61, 6.87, 5.84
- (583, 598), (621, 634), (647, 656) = -1.5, 5.84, 7.57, 7.39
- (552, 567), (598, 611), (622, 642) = 2.8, 7.68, 5.91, 7.41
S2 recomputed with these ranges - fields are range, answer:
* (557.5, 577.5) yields 6.92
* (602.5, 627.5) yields 6.39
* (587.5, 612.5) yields 5.92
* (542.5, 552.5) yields 8.83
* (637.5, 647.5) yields 7.38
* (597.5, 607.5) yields 6.26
